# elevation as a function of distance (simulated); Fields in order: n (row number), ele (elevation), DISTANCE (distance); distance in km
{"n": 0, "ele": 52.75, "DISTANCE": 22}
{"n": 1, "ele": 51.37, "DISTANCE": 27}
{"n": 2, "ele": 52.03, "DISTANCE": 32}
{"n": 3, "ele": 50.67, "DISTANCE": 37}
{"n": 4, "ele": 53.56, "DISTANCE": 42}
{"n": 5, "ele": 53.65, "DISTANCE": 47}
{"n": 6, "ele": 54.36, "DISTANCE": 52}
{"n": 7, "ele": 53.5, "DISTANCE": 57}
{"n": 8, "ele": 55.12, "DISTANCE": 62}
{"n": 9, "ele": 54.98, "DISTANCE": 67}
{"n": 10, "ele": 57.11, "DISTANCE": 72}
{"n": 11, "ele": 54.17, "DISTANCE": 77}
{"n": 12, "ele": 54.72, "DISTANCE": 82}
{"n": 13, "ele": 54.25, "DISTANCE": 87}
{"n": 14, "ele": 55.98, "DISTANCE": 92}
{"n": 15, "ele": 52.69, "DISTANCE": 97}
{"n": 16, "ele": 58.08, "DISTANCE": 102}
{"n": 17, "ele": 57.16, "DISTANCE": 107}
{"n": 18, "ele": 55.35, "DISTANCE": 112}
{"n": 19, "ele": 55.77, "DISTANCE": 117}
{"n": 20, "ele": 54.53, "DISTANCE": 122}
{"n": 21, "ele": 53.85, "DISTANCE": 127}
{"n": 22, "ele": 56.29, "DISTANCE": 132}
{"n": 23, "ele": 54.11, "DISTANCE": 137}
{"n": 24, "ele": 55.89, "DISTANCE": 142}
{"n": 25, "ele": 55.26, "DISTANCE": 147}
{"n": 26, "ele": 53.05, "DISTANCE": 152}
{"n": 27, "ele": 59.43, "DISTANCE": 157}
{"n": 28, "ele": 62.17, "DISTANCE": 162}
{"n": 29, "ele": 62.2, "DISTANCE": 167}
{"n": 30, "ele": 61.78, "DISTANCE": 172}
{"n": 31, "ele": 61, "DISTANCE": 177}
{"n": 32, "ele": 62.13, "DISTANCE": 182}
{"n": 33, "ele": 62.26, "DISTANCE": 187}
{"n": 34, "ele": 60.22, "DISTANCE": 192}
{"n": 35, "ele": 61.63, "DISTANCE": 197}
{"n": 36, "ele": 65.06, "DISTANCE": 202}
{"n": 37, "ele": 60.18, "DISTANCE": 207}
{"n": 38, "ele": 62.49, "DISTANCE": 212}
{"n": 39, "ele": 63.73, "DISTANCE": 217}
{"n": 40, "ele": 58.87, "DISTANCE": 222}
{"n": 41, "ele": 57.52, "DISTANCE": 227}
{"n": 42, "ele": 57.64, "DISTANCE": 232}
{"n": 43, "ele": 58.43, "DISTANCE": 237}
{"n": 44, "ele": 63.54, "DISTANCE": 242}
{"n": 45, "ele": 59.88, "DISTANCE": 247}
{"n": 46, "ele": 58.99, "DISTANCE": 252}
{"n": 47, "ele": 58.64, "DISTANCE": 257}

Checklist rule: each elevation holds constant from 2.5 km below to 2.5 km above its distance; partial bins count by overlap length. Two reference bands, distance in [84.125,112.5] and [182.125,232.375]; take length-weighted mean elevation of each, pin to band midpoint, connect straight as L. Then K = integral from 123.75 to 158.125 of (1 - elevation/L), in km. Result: 1.5 km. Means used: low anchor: 55.6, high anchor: 61.2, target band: 55.2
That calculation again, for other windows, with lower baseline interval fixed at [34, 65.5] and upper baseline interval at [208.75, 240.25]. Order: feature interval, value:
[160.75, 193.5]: -2.0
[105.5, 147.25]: 0.7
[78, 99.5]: 0.2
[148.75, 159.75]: 0.2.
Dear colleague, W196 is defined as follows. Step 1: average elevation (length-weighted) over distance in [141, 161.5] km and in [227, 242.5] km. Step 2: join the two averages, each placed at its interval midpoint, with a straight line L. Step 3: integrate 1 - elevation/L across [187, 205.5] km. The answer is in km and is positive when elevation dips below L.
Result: -1.38 km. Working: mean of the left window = 56.5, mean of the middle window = 62.2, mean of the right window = 59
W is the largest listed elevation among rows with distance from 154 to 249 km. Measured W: 65.06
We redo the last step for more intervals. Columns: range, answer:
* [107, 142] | 57.16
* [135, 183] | 62.2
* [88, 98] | 55.98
